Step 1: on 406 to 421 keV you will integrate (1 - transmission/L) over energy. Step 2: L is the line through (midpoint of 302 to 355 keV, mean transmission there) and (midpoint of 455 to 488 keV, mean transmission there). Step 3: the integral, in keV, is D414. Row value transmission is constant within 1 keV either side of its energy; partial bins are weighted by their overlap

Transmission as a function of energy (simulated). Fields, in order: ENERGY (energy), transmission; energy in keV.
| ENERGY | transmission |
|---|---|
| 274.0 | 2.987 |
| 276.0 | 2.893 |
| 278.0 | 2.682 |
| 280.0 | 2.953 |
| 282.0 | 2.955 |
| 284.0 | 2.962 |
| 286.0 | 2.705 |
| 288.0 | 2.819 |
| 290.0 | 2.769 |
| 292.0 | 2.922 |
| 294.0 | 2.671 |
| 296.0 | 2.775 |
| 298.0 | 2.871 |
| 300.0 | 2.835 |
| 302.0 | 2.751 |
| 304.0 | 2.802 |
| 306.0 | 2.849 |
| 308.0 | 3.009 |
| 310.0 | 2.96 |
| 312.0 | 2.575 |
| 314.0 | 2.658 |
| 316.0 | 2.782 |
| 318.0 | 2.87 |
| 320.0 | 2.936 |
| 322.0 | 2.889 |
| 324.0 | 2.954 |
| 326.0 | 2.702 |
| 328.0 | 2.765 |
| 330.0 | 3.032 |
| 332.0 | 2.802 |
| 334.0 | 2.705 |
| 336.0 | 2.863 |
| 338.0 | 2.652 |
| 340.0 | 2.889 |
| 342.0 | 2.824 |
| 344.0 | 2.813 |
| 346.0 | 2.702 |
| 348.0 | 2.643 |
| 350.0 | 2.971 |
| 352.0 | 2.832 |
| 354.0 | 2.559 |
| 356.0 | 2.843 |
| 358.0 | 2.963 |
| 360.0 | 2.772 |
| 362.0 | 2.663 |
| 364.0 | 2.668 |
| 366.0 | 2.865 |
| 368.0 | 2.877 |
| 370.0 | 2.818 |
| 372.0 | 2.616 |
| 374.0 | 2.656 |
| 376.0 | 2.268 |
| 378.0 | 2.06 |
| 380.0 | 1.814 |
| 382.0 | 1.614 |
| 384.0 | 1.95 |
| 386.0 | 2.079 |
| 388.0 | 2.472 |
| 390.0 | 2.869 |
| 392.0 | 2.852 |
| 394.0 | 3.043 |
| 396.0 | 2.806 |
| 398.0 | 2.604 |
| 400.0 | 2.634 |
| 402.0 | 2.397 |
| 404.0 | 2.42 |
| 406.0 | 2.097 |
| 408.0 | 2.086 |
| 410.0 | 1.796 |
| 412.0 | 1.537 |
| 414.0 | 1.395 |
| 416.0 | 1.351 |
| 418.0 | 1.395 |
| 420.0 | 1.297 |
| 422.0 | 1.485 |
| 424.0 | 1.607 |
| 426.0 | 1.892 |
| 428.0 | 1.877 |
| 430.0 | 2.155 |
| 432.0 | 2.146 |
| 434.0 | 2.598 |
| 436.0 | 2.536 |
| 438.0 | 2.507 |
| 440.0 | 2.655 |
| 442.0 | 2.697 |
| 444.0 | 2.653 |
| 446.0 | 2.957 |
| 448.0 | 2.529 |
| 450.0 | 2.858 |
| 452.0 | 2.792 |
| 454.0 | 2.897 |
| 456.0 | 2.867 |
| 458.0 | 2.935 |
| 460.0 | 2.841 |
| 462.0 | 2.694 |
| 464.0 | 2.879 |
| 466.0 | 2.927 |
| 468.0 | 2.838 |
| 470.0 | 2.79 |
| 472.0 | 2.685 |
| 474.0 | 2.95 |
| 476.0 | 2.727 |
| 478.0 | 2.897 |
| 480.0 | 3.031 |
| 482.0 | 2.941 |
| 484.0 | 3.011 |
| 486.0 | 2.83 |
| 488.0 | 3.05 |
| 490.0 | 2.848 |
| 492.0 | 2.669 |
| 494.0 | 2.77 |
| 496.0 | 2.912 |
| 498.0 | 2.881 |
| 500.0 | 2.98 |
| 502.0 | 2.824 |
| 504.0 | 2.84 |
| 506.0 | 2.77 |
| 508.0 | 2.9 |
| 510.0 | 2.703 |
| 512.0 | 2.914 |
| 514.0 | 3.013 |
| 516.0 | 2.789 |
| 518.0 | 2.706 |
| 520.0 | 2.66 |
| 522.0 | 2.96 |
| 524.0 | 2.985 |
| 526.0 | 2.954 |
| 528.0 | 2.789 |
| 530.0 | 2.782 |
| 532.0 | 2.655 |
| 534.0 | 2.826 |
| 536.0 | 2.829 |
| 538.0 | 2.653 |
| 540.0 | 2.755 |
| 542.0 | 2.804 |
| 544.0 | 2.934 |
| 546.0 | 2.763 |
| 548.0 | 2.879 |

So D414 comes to 6.63 keV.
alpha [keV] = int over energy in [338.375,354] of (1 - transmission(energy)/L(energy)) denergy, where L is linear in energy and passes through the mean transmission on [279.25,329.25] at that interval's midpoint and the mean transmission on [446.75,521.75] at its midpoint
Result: 0.2 keV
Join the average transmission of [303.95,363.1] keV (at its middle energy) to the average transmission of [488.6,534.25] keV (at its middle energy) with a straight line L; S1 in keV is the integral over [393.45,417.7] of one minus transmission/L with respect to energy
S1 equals 5.8 keV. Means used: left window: 2.81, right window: 2.83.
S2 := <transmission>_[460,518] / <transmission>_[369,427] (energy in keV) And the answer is 1.3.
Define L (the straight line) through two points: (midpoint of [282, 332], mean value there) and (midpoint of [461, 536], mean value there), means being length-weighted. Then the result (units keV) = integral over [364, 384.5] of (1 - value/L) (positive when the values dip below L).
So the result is 3.3 keV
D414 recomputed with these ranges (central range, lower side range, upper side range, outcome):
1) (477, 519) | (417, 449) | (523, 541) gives -4.6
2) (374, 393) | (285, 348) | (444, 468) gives 3.9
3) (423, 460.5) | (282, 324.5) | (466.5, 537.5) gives 4.2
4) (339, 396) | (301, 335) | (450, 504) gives 4.6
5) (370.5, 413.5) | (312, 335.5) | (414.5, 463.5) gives 3.8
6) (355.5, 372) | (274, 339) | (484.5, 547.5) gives 0.2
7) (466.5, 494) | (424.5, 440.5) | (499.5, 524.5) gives -2.7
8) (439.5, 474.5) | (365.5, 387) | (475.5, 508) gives -1.2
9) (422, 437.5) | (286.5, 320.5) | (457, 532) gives 4.1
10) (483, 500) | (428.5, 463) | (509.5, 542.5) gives -0.8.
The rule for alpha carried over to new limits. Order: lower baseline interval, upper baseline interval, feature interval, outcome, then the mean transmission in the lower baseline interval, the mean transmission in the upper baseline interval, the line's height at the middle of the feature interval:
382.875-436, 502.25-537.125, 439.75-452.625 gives -2.1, 2.12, 2.83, 2.35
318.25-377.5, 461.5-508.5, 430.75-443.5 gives 1.4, 2.77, 2.86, 2.83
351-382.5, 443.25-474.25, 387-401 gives -0.6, 2.57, 2.82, 2.64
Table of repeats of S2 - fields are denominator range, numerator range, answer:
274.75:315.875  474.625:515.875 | 1.02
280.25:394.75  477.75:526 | 1.06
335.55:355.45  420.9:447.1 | 0.82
